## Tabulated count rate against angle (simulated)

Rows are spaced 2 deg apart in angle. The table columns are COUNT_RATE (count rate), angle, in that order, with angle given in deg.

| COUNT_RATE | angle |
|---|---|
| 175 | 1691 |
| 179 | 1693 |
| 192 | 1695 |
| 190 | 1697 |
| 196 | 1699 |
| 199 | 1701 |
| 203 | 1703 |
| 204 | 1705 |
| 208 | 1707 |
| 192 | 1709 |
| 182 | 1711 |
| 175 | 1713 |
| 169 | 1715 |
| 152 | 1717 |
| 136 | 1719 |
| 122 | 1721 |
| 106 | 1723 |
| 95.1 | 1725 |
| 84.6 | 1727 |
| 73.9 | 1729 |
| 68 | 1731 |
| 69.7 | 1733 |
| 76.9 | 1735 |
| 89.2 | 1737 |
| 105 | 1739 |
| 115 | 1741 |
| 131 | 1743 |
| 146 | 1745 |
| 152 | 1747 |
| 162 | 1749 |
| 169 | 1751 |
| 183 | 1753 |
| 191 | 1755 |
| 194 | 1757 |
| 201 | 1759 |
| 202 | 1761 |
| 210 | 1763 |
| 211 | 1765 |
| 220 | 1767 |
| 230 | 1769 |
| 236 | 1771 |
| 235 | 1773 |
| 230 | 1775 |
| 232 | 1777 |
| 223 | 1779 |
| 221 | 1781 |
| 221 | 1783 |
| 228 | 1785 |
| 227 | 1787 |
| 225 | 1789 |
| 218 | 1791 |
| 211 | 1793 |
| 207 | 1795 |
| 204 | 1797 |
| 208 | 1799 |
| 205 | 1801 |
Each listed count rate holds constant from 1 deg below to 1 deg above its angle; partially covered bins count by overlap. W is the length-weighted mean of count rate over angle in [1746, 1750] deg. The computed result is 157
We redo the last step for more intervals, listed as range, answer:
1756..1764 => 202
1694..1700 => 193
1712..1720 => 158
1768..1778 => 233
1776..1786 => 225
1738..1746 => 124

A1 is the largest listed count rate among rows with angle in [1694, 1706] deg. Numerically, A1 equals 204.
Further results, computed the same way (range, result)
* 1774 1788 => 232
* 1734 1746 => 146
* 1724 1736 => 95.1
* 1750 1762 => 202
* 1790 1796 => 218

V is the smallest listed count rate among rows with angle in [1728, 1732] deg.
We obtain 68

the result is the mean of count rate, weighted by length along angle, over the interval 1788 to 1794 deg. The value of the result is 218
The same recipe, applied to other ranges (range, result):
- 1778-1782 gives 222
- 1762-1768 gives 214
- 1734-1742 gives 96.5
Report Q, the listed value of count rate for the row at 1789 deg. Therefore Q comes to 225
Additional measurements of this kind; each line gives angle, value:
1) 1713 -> 175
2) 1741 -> 115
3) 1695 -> 192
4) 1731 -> 68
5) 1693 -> 179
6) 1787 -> 227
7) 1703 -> 203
